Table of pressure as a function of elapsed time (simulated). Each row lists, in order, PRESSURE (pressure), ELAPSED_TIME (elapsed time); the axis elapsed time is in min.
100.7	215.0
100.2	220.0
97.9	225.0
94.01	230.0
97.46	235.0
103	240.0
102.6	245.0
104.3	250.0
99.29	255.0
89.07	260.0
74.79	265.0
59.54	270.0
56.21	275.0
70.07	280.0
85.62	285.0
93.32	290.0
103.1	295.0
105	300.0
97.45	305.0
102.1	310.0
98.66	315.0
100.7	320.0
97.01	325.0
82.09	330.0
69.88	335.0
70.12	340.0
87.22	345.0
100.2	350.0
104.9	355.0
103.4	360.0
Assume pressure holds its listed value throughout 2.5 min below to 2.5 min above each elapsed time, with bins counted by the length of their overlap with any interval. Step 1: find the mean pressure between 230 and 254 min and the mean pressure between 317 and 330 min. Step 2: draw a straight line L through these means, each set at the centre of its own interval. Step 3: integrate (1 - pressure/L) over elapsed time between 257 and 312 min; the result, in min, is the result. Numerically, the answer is 7.2 min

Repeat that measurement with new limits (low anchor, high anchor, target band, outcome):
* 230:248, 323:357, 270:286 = 4.6 min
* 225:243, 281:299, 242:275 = 3.4 min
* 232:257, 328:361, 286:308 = -1.1 min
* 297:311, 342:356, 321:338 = 2.4 min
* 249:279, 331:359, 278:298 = -1.9 min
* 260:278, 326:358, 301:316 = -4.3 min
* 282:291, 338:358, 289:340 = -2.5 min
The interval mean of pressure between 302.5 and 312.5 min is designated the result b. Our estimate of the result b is 99.8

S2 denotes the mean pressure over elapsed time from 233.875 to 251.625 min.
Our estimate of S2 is 102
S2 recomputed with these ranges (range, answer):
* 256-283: 71.9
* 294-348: 91.9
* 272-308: 87.1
